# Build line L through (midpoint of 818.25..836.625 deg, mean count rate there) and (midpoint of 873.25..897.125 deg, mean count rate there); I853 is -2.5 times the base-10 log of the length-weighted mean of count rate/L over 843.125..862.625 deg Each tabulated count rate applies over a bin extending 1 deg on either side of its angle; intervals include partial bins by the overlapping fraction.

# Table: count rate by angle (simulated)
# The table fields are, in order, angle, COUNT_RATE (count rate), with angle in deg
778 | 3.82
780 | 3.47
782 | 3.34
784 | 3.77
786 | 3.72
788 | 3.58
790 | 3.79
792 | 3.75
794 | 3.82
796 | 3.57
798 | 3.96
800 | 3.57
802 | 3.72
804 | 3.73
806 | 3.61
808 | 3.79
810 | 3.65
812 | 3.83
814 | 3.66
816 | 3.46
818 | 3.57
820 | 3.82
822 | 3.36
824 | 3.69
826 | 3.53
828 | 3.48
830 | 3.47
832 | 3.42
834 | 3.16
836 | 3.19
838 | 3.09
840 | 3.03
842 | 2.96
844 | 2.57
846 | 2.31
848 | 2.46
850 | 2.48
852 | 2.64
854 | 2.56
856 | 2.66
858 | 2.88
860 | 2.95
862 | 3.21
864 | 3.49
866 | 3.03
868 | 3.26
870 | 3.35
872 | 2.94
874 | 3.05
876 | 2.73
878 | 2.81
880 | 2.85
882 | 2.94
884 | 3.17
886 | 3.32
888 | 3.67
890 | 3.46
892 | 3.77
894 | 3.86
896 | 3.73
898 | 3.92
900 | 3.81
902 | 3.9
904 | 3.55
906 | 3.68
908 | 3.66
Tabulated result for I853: 0.261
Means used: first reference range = 3.47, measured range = 2.66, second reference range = 3.29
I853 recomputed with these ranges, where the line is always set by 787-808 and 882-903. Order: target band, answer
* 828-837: 0.11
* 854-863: 0.26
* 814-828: 0.04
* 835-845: 0.23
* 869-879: 0.22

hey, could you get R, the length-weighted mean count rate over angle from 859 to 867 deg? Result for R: 3.17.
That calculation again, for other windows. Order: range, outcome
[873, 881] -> 2.86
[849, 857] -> 2.58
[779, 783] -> 3.41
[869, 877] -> 3.02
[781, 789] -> 3.6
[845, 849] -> 2.38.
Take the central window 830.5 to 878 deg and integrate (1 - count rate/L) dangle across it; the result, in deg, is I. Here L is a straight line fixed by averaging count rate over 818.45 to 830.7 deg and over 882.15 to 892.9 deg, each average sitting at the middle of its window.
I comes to 7.7 deg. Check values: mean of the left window 3.56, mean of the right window 3.43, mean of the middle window 2.93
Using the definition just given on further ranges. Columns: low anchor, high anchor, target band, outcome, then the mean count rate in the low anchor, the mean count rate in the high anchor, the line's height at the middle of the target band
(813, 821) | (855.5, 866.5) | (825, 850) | 2.5 deg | 3.63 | 3.05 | 3.36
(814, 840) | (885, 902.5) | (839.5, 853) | 3.4 deg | 3.43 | 3.71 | 3.51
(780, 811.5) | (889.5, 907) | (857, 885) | 5.1 deg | 3.69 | 3.75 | 3.73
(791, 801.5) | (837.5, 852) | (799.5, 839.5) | -3.9 deg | 3.73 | 2.68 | 3.23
